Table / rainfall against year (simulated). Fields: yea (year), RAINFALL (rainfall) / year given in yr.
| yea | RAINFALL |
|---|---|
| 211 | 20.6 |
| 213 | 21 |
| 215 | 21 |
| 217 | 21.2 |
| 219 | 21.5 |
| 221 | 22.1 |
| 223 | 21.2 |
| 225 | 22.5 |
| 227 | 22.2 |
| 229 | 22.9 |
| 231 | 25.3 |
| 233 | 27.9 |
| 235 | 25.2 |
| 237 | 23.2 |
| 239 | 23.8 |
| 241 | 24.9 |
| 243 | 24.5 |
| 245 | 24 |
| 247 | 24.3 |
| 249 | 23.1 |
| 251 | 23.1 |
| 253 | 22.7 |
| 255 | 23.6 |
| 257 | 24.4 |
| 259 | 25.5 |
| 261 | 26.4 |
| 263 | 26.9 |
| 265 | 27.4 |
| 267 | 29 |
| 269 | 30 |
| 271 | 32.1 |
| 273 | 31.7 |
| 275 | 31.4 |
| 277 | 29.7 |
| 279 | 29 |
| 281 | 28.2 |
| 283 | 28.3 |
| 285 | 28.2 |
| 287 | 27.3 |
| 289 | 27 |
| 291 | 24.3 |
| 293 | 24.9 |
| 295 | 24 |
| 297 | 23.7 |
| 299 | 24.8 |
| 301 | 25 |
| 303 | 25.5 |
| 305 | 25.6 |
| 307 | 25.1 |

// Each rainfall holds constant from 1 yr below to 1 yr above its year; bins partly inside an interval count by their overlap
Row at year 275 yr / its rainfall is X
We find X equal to 31.4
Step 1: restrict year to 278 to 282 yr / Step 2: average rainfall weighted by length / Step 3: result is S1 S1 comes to 28.6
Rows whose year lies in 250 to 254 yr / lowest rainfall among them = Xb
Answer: 22.7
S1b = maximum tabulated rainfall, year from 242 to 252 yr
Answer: 24.5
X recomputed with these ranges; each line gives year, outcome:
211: 20.6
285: 28.2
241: 24.9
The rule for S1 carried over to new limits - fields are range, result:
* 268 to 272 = 31.1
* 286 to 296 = 25.5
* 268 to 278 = 31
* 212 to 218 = 21.1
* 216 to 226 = 21.7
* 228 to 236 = 25.3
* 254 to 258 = 24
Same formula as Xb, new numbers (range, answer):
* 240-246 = 24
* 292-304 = 23.7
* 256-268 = 24.4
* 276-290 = 27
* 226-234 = 22.2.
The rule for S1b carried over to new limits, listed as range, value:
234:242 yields 25.2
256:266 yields 27.4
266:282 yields 32.1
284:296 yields 28.2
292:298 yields 24.9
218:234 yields 27.9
